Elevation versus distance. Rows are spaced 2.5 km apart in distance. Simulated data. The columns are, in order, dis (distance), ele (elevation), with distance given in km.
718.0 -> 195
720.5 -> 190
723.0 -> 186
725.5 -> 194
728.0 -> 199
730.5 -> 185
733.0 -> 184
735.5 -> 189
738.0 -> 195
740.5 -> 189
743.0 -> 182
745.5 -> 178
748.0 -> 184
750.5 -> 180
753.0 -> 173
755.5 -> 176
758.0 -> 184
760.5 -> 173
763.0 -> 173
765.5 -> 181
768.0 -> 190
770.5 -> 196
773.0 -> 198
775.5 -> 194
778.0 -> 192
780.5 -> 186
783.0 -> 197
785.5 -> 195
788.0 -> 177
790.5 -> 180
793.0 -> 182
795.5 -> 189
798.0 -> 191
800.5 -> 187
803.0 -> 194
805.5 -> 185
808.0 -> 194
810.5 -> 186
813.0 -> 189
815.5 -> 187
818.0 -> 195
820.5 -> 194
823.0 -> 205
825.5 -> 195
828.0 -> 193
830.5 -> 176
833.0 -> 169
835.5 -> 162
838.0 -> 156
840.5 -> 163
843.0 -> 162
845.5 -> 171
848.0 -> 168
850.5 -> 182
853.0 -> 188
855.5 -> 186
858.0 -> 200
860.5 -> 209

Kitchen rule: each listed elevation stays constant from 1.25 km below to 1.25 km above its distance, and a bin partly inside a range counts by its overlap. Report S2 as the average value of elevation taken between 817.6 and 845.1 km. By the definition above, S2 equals 178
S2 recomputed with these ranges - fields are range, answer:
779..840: 186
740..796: 185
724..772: 185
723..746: 189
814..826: 195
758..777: 186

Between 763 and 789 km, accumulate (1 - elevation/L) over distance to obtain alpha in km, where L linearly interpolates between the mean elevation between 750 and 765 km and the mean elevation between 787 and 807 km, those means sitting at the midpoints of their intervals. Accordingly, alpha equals -1.3 km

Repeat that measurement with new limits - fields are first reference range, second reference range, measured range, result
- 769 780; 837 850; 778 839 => -2.2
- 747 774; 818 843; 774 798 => -0.9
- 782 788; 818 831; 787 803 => 0.6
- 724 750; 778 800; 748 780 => 0.6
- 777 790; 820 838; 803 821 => -0.5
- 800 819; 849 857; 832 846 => 1.7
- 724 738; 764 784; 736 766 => 1.6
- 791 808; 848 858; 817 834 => -0.3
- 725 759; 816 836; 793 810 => -0.3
